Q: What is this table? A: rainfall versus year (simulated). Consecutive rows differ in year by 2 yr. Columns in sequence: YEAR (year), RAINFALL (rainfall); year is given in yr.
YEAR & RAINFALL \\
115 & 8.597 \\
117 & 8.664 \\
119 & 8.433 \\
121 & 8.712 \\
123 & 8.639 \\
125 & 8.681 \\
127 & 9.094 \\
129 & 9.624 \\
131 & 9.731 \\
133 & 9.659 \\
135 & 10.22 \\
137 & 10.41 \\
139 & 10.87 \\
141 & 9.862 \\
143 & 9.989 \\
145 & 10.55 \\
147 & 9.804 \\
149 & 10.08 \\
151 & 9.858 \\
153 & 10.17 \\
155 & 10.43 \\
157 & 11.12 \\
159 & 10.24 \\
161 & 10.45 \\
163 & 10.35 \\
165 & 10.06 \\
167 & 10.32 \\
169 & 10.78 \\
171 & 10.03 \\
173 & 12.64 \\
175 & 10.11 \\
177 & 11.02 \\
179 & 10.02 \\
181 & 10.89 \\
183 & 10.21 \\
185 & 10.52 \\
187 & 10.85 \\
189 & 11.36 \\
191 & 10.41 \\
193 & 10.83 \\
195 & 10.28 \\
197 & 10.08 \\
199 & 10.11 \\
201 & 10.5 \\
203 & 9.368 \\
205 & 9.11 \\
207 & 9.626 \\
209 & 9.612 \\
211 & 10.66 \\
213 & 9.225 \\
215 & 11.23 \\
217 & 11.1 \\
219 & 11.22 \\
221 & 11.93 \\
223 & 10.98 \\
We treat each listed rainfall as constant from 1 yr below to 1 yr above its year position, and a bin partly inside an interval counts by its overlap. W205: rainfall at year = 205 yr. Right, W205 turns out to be 9.11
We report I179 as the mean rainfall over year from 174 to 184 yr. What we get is 10.4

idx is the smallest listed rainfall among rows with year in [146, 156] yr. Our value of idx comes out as 9.804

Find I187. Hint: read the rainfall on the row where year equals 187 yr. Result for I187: 10.85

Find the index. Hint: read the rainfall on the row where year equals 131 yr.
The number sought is 9.731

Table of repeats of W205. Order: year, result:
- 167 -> 10.32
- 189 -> 11.36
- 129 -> 9.624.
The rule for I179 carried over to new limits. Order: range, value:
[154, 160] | 10.6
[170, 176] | 10.9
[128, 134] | 9.67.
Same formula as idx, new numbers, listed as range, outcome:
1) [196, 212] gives 9.11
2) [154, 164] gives 10.24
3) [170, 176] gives 10.03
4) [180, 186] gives 10.21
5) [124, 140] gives 8.681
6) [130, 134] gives 9.659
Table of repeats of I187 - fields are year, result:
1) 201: 10.5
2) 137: 10.41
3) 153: 10.17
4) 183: 10.21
